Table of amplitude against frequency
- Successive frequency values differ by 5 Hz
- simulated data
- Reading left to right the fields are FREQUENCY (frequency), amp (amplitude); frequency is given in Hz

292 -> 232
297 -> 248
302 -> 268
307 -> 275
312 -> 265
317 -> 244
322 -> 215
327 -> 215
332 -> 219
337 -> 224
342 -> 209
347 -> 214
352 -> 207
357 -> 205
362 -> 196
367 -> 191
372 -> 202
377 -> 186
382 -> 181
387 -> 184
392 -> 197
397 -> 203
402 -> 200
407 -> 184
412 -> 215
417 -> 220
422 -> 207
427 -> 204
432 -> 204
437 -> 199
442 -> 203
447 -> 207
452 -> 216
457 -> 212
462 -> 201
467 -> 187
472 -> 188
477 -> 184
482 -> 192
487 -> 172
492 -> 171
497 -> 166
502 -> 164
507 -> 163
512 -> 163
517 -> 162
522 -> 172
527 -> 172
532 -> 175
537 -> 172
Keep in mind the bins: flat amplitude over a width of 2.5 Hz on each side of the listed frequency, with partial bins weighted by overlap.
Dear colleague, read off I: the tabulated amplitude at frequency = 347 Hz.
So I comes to 214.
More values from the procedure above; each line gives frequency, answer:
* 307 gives 275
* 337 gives 224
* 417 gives 220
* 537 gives 172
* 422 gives 207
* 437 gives 199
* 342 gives 209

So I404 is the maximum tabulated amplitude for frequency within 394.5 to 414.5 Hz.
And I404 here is 215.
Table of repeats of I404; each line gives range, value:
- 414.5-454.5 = 220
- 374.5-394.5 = 197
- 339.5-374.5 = 214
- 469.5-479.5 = 188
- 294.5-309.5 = 275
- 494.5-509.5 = 166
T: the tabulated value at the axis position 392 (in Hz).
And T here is 197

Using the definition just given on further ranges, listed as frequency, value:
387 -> 184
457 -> 212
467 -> 187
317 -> 244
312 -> 265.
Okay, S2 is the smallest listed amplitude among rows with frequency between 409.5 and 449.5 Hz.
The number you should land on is 199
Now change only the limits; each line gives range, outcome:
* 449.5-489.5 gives 172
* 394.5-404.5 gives 200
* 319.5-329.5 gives 215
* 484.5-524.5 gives 162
